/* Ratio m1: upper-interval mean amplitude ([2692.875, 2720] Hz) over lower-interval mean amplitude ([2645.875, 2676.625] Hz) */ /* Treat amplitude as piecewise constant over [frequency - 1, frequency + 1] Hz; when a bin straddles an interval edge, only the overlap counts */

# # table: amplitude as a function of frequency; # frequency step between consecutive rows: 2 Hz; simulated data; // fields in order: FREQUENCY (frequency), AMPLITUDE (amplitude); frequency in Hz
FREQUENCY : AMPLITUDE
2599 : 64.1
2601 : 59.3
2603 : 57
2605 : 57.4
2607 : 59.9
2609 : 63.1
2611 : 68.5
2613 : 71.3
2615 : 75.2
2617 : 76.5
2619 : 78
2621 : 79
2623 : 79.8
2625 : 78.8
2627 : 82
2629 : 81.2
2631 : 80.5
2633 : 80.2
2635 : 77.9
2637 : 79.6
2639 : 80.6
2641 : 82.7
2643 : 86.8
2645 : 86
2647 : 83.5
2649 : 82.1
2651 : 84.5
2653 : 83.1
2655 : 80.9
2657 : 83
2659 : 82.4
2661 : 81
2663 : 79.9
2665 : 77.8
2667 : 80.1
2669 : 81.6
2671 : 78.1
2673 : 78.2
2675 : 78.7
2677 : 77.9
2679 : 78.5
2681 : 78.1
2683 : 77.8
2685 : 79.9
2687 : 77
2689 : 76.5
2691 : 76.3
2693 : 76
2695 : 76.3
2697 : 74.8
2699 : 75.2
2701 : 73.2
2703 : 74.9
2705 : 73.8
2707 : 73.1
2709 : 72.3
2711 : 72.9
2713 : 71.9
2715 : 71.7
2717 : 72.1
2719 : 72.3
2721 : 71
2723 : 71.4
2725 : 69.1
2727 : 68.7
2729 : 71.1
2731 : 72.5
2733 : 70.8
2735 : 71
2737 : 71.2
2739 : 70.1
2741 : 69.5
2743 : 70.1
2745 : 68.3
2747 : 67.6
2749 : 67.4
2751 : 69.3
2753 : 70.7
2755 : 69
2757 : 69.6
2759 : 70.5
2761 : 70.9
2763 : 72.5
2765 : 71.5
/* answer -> 0.91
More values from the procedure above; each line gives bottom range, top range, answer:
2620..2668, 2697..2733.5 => 0.89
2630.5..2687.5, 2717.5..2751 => 0.87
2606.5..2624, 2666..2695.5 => 1.07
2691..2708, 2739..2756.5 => 0.92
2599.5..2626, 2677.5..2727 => 1.07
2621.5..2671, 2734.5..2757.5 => 0.85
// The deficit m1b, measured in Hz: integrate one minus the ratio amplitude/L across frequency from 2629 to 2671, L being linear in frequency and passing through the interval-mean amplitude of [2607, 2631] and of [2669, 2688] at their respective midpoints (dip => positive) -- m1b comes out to -2.6 Hz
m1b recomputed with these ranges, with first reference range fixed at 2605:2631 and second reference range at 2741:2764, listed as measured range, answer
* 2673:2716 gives -2.46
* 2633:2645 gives -1.38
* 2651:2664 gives -1.64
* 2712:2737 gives -0.21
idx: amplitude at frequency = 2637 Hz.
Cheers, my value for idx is 79.6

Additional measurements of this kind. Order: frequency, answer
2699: 75.2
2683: 77.8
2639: 80.6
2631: 80.5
